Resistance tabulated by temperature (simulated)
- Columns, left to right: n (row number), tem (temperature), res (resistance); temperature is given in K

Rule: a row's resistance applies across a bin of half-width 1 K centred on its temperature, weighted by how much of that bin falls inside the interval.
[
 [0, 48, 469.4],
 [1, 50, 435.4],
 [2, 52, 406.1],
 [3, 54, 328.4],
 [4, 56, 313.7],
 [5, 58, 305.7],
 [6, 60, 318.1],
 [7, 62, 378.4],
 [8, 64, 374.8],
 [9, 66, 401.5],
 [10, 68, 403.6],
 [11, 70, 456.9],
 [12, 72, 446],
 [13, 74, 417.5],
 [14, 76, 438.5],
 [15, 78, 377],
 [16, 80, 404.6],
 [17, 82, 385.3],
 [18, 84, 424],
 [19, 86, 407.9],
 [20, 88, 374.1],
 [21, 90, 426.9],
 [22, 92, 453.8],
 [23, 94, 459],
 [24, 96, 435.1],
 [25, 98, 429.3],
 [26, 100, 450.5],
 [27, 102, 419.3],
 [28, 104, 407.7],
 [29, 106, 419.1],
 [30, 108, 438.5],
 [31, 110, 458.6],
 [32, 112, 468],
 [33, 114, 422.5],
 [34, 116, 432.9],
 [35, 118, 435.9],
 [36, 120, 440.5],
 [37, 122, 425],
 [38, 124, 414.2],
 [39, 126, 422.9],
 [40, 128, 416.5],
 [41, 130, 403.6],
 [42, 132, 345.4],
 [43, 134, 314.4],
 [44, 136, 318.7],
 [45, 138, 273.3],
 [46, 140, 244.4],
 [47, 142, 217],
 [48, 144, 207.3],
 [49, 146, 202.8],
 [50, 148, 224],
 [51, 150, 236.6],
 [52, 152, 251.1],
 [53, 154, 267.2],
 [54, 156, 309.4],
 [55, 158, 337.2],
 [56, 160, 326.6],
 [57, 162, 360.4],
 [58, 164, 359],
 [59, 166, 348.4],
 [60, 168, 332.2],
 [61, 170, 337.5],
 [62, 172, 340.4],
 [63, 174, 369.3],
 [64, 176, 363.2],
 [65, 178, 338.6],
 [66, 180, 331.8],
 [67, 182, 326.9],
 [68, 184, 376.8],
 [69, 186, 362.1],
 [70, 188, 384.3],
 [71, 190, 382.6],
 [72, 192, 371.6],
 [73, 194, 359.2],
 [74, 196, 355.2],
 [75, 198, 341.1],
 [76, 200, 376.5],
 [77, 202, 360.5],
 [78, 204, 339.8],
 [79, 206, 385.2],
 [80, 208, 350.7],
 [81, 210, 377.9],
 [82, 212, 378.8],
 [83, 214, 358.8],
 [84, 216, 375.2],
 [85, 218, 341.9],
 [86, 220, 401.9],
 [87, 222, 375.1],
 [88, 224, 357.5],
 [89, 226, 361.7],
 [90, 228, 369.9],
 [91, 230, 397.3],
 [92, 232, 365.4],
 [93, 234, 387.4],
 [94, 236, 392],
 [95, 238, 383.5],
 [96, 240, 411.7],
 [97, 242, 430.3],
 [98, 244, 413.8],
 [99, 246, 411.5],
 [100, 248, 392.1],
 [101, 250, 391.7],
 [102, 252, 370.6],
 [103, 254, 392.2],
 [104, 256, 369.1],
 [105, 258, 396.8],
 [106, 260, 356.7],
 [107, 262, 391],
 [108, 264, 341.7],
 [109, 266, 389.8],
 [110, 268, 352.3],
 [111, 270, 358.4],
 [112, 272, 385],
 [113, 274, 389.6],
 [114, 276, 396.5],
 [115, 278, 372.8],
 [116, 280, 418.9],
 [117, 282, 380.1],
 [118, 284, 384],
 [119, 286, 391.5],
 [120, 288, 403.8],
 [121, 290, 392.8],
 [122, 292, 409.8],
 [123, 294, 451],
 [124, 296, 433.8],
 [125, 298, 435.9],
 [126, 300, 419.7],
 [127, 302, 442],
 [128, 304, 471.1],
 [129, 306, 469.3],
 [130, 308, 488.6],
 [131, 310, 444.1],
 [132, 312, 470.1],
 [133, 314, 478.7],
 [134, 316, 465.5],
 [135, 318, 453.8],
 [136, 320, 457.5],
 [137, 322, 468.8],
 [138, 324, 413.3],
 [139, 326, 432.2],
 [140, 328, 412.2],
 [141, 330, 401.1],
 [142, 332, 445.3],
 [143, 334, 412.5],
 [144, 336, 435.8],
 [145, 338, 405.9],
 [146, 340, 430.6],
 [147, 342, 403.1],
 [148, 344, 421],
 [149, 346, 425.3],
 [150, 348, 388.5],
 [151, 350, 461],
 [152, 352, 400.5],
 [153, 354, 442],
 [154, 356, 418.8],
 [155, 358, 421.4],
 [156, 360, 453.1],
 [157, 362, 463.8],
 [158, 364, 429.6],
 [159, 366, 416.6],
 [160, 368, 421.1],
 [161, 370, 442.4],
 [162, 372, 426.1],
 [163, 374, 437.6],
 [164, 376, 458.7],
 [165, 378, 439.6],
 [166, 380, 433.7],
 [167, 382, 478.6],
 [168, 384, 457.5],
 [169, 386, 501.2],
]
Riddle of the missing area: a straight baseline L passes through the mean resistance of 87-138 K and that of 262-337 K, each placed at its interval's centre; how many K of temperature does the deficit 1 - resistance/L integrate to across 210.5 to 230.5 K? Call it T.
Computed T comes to 2.2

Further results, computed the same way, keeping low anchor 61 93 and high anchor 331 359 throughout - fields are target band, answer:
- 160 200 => 5.8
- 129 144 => 4.3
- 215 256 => 3.1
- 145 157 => 4.8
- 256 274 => 2.0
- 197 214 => 2.2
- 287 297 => 0.0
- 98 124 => -1.4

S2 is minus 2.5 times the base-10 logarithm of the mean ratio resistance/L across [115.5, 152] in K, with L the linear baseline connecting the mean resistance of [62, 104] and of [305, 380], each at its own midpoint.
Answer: 0.27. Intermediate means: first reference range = 418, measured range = 328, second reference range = 437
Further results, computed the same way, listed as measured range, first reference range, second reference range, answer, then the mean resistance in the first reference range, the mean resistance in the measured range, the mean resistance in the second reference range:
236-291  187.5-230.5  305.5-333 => 0.05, 368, 388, 450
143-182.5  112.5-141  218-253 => 0.24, 381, 308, 388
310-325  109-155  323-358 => -0.11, 341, 457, 421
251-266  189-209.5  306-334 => 0.08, 363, 375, 448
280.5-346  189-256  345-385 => -0.04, 377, 432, 436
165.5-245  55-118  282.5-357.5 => 0.15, 412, 368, 432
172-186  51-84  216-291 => 0.10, 386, 351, 384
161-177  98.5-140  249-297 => 0.14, 403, 351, 388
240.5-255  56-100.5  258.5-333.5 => 0.04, 405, 401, 418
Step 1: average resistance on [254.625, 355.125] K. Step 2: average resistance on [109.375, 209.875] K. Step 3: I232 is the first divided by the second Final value 1.20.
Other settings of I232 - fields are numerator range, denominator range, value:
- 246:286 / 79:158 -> 1.03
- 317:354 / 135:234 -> 1.27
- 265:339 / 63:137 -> 1.02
